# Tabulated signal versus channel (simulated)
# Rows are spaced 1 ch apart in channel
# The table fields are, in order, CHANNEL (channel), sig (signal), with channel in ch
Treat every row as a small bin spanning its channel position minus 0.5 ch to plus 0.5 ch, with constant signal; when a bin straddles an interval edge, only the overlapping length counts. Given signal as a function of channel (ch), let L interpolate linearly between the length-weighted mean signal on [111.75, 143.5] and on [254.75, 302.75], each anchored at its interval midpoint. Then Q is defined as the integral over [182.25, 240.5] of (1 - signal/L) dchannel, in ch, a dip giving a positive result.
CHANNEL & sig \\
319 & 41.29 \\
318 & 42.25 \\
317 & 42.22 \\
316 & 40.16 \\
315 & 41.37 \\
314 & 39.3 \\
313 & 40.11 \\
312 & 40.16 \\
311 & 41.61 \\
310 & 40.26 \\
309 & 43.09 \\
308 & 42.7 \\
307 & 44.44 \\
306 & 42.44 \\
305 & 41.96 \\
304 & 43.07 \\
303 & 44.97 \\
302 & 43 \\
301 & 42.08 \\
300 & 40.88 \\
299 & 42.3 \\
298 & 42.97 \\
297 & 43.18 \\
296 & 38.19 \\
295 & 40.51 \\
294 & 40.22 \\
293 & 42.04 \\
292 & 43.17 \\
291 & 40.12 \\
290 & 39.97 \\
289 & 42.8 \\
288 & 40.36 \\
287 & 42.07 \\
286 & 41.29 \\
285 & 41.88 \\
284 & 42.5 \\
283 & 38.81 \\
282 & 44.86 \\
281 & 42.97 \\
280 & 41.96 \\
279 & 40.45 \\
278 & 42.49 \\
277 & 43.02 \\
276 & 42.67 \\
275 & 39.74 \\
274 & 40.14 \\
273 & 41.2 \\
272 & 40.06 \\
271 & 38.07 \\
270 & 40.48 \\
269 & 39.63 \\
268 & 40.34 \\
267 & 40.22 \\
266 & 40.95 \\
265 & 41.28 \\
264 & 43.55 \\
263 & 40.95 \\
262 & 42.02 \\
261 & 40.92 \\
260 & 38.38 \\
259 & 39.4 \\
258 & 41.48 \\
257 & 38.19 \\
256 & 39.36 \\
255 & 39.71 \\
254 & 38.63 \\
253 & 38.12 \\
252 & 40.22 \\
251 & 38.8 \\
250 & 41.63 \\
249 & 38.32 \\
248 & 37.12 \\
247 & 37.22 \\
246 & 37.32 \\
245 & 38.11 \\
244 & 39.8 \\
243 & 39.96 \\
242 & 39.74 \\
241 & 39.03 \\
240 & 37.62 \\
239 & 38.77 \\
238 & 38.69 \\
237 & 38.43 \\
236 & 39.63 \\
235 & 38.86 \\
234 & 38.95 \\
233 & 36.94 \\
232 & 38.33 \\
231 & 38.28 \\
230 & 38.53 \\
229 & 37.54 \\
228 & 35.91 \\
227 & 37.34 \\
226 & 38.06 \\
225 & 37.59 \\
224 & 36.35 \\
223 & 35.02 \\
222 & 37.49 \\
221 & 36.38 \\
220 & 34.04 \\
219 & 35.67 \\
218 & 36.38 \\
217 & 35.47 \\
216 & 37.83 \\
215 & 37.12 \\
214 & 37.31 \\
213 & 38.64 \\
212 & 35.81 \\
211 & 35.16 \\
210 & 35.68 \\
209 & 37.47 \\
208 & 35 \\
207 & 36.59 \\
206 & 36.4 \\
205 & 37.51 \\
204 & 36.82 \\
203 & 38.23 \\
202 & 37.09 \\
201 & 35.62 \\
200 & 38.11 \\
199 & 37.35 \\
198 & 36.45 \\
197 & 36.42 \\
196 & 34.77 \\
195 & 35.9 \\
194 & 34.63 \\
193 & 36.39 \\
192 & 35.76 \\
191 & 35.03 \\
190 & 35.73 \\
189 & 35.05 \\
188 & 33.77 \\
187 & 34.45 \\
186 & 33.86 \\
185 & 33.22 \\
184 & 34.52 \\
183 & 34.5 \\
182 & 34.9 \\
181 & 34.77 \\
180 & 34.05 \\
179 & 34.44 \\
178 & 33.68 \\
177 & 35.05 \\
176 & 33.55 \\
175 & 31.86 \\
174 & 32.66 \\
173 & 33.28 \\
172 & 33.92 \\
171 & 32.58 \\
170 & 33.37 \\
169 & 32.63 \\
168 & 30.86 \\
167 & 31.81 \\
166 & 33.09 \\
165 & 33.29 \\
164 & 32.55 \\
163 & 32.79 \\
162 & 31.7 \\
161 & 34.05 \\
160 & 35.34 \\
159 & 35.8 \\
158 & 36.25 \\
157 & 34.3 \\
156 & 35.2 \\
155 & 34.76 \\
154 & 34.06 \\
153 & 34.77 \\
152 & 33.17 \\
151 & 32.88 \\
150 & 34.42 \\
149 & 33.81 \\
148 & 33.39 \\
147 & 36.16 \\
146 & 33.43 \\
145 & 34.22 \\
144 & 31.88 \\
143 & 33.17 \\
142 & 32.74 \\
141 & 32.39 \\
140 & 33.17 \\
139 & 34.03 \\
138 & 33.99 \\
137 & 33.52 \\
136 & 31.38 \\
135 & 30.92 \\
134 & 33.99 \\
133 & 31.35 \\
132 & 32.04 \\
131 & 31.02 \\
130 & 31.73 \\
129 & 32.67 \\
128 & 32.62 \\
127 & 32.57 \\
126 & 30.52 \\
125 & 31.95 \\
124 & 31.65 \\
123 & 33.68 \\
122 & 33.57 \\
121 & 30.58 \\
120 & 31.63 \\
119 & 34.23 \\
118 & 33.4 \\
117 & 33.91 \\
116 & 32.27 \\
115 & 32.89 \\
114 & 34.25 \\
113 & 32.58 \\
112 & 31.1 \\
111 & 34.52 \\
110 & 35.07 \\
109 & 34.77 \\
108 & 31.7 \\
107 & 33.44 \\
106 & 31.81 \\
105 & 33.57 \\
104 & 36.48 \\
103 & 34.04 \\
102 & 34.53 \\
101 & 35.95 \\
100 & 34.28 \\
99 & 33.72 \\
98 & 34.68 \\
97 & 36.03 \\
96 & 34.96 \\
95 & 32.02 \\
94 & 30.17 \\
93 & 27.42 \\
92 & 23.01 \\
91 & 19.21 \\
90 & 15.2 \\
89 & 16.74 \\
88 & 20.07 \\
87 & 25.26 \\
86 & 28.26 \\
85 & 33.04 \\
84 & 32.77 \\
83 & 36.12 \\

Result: 1.2 ch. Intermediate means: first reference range 32.6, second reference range 41.1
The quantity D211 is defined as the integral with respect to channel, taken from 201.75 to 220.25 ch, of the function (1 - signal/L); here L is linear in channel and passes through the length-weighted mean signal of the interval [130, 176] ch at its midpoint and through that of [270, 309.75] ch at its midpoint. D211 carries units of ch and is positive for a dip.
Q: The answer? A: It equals 0.1 ch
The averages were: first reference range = 33.3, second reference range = 41.7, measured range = 36.6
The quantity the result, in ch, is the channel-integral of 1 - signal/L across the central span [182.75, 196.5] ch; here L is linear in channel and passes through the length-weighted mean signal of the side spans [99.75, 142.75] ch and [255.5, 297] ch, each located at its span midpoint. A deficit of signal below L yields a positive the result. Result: 0.6 ch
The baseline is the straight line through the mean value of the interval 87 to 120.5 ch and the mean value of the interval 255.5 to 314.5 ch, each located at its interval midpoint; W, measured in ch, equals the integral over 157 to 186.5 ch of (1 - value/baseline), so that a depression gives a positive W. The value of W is 1.1 ch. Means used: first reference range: 31.1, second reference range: 41.3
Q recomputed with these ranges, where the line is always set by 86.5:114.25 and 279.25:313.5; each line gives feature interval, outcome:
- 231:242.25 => -0.1 ch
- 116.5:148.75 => -0.3 ch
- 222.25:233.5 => 0.2 ch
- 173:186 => 0.4 ch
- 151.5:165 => -0.1 ch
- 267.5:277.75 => 0.0 ch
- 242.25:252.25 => 0.0 ch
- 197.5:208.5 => -0.1 ch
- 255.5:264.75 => -0.2 ch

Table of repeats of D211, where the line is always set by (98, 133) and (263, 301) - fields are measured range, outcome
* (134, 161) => 0.7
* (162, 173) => 0.9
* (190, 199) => 0.3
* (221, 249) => 0.7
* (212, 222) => 0.4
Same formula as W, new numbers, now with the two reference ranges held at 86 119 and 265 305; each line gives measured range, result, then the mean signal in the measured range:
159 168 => 0.3 ch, 33.1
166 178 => 0.7 ch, 32.9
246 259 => 0.2 ch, 39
